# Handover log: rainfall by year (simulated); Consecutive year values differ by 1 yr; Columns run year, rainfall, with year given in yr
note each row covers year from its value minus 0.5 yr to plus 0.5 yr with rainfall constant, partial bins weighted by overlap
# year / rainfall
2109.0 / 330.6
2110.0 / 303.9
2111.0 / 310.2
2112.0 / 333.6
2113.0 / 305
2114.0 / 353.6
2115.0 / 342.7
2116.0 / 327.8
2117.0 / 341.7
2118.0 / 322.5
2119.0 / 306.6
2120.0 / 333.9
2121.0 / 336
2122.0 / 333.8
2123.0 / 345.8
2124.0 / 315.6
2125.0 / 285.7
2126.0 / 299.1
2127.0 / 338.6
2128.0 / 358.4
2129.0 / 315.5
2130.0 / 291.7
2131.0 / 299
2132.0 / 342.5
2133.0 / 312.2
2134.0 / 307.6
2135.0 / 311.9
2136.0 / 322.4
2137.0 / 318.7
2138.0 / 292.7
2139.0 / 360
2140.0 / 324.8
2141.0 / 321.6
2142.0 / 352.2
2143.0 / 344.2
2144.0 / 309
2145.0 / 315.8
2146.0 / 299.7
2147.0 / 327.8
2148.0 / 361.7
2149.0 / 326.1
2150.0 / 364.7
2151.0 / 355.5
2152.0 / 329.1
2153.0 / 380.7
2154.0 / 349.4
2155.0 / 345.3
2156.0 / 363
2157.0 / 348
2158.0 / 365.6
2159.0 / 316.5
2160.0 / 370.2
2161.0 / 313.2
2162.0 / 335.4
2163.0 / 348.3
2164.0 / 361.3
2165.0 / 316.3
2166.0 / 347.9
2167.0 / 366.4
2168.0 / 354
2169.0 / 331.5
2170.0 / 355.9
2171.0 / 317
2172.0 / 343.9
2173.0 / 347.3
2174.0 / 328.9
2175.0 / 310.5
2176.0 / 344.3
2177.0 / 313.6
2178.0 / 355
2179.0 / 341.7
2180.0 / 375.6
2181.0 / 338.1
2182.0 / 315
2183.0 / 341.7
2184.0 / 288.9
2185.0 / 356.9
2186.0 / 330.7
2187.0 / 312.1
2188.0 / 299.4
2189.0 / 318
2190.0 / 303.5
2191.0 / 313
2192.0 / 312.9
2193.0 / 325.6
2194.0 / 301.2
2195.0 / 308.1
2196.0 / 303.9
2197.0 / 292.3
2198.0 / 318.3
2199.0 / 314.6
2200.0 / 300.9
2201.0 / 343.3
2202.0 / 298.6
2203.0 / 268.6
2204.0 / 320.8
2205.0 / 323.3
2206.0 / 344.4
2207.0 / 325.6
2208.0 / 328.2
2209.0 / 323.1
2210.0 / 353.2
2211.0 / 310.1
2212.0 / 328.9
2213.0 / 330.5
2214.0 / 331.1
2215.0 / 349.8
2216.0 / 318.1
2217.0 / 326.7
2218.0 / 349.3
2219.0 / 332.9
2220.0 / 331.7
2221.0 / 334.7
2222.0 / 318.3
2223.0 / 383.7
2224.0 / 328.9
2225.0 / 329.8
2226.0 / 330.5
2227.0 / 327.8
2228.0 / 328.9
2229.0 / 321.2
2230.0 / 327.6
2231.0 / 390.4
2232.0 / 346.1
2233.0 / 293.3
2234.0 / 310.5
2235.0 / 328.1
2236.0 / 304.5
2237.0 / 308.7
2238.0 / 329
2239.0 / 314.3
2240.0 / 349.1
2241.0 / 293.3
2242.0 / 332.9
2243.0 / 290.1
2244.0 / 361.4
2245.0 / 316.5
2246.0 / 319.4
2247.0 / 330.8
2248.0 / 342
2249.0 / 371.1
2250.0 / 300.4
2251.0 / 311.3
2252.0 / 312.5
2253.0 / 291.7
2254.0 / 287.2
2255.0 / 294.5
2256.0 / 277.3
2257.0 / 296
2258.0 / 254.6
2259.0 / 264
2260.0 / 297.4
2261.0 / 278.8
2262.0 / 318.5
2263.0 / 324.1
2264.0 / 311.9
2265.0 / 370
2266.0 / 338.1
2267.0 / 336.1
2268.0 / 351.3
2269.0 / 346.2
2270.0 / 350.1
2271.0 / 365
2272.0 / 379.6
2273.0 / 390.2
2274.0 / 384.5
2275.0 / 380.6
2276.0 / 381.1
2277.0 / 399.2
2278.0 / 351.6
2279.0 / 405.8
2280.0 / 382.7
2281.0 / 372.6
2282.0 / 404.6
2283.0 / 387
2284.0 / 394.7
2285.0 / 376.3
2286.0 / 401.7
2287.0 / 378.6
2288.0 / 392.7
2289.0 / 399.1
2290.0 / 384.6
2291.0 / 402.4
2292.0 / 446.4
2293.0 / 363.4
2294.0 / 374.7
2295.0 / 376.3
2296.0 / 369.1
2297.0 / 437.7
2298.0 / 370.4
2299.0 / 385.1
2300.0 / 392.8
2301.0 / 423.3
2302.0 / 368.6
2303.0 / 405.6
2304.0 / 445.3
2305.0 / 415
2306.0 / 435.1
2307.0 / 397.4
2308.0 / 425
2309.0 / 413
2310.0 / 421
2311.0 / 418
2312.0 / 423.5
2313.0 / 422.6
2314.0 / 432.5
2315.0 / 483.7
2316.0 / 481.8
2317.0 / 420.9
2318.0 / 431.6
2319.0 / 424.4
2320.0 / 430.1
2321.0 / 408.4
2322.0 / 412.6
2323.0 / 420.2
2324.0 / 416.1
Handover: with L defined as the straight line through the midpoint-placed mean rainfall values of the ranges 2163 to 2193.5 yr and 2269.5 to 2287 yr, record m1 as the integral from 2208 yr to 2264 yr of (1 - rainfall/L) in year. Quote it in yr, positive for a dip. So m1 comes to 6.2 yr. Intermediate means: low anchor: 332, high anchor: 383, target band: 321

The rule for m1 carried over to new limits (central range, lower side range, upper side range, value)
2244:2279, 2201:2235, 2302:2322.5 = 4.00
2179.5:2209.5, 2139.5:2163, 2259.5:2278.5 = 2.24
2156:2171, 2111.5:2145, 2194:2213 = -1.11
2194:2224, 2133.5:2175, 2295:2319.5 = 3.44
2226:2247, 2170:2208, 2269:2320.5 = 1.92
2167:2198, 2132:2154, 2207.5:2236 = 0.47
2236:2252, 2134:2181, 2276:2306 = 2.17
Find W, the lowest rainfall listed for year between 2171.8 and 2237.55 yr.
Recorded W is 268.6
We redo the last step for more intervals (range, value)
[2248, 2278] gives 254.6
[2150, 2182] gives 310.5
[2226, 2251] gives 290.1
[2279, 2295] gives 363.4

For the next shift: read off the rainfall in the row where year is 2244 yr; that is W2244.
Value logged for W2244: 361.4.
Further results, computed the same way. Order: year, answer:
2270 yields 350.1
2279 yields 405.8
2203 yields 268.6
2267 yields 336.1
